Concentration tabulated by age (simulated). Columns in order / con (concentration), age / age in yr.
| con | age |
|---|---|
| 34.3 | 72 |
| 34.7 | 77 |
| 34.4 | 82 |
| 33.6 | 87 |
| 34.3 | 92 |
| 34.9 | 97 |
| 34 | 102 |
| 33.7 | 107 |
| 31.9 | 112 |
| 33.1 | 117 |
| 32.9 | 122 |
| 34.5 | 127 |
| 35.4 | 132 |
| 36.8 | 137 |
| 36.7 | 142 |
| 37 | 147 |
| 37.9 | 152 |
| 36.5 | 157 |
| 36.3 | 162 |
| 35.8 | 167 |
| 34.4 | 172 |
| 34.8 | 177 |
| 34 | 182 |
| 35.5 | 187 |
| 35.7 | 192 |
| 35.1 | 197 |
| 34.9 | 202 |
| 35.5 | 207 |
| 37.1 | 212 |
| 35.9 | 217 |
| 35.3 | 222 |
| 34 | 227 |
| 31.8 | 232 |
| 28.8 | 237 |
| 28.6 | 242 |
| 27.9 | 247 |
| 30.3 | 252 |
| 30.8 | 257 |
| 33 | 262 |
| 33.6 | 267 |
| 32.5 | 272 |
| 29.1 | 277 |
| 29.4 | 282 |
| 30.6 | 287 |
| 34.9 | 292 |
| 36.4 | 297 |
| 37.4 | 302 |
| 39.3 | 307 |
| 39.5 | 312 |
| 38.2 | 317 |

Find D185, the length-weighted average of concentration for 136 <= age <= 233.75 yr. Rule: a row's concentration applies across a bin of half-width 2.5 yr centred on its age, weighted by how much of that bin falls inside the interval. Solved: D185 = 35.6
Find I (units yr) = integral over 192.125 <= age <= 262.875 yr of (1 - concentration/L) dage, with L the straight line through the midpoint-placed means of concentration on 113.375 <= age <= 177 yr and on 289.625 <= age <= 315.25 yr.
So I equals 7.11 yr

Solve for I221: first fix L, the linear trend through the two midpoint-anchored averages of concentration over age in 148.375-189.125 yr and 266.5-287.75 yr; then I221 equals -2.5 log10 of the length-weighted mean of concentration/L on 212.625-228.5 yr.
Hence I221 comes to -0.06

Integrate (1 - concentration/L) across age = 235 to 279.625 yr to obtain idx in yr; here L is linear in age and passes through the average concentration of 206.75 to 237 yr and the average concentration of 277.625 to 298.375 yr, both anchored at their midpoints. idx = 3.6 yr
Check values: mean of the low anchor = 34.4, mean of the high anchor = 32.3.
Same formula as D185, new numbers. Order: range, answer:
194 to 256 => 32.9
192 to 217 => 35.7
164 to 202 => 35.1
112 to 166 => 35.5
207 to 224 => 36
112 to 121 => 32.7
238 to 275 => 30.8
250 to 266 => 31.6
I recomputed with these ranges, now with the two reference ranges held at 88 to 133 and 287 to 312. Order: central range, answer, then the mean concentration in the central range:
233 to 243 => 1.82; 29.2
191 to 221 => -0.39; 35.7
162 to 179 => -0.25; 35.2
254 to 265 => 1.26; 31.9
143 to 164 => -1.52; 36.9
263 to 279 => 1.88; 31.9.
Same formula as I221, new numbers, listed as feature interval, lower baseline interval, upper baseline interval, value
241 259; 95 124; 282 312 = 0.19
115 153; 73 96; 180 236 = -0.03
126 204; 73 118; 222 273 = -0.10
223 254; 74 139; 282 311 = 0.15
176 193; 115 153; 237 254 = -0.08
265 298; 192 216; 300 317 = 0.18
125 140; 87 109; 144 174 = -0.01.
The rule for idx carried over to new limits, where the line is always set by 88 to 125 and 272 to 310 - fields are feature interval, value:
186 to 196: -0.55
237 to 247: 1.57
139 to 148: -0.86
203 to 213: -0.67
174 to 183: -0.21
